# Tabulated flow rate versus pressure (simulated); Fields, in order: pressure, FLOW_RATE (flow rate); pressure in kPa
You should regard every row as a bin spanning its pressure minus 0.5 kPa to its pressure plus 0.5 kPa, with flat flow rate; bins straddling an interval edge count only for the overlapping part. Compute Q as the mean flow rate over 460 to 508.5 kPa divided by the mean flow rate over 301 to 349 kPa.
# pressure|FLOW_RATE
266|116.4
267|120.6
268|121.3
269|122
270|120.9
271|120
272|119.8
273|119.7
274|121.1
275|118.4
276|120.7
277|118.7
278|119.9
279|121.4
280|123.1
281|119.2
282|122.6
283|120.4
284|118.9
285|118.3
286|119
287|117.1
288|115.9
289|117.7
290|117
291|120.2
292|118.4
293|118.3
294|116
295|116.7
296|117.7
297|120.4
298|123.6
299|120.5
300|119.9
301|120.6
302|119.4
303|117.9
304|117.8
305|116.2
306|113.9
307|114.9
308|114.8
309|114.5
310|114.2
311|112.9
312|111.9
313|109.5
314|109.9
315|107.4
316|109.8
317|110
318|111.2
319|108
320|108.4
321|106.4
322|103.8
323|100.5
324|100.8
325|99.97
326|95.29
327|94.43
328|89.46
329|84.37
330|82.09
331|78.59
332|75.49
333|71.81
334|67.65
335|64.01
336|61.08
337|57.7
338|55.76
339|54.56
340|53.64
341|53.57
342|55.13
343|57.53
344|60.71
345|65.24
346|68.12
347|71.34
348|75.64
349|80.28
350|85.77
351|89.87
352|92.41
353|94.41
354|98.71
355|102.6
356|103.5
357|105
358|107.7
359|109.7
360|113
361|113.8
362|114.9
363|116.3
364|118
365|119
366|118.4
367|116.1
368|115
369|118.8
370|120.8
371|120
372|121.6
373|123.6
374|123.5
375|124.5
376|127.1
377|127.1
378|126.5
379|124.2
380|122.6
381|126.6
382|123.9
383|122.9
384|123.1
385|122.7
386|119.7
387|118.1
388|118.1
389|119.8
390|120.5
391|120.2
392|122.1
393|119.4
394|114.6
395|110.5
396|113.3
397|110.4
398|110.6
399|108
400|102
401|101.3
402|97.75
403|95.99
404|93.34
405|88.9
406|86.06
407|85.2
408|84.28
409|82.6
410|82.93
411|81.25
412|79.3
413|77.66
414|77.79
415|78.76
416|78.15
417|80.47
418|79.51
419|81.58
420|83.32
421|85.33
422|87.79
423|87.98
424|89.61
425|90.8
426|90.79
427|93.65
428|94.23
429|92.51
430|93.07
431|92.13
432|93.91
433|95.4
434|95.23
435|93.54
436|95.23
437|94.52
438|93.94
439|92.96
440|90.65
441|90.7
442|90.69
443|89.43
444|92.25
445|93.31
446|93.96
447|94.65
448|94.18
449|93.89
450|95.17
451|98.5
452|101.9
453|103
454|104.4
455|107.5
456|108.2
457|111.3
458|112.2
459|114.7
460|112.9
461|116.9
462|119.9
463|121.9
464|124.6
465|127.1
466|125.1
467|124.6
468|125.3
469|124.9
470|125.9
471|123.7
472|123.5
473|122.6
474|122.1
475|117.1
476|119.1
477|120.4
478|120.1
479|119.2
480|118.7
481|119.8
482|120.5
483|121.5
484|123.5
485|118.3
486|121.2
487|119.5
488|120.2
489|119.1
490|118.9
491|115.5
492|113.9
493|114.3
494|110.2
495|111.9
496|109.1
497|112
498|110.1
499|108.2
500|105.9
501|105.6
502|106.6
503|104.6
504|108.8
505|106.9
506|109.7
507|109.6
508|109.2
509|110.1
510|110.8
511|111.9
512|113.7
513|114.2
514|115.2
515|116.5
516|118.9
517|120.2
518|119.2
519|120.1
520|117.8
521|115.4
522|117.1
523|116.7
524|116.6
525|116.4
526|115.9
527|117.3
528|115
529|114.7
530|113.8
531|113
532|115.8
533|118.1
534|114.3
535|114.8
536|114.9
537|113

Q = 1.29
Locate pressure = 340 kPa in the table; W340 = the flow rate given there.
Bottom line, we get 53.64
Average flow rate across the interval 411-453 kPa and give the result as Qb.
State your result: 90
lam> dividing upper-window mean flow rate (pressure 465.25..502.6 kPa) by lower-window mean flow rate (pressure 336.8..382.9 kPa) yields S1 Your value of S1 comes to 1.2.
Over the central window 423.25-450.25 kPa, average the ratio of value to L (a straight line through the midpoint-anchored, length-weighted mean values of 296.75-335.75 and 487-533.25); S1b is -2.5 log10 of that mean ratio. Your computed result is 0.18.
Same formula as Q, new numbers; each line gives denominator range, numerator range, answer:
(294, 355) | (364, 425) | 1.12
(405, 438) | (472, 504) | 1.33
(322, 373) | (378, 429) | 1.11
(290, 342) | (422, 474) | 1.04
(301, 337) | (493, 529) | 1.13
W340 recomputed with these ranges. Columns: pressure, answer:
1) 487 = 119.5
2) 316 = 109.8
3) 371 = 120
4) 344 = 60.71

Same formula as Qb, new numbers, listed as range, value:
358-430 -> 105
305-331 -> 105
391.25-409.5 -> 102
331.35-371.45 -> 88.5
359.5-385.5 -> 121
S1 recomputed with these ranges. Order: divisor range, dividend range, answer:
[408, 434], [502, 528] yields 1.32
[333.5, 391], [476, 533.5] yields 1.14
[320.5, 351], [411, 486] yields 1.35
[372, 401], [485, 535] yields 0.96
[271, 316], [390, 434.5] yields 0.80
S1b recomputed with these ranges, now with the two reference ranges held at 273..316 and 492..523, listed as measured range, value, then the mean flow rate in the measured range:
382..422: 0.155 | 99.6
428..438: 0.210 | 94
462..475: -0.098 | 124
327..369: 0.322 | 86.3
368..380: -0.069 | 123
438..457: 0.175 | 96.7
